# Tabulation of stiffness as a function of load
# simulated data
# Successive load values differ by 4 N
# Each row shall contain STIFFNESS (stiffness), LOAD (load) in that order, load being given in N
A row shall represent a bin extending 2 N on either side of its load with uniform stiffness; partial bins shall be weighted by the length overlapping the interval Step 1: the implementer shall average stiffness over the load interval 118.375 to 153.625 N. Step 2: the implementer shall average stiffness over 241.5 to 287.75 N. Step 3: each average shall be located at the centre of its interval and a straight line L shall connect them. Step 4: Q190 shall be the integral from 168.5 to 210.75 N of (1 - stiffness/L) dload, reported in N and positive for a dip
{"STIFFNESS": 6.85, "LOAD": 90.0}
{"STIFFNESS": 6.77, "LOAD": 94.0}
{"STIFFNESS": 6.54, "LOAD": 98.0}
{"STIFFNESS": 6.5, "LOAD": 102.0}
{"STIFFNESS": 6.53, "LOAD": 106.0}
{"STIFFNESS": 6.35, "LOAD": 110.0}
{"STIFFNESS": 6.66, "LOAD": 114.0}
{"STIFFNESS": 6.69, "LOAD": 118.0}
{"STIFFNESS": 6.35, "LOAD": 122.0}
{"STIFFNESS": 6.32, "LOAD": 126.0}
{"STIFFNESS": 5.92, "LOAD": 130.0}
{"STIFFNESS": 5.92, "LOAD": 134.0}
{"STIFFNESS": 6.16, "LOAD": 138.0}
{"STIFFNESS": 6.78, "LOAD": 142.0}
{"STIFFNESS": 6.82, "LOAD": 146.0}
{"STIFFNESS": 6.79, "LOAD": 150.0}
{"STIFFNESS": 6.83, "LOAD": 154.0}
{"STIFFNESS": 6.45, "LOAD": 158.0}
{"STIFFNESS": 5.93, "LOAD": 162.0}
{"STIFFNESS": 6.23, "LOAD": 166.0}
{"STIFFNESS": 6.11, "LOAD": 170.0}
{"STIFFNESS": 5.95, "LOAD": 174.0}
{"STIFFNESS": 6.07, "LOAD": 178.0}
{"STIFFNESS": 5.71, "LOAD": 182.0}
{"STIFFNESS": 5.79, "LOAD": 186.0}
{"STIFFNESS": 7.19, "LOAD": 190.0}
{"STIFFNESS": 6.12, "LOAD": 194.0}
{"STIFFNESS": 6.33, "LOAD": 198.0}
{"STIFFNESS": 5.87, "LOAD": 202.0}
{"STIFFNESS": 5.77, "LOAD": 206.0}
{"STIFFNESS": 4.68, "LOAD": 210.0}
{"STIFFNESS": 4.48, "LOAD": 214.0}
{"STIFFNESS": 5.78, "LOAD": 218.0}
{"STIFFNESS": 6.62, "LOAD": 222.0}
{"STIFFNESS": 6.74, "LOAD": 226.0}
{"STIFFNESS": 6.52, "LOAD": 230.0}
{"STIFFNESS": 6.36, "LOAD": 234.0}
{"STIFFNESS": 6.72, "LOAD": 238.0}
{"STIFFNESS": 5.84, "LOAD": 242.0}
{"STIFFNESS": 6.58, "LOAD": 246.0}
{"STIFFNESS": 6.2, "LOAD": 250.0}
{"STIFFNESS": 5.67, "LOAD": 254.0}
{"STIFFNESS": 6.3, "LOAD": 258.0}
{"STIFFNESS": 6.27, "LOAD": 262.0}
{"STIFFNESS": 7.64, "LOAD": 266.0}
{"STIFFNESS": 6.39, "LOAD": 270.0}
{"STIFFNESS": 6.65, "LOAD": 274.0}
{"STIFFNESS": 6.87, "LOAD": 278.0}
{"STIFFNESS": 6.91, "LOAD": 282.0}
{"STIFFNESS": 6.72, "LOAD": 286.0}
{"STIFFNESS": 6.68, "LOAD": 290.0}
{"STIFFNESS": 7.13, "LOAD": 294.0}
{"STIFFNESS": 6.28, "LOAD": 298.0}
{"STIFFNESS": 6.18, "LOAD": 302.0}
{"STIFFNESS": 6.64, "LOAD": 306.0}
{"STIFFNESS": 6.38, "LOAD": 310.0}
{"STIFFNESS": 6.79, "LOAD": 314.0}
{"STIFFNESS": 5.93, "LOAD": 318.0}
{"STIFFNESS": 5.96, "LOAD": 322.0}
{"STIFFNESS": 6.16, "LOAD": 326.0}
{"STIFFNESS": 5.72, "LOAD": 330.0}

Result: 3.0 N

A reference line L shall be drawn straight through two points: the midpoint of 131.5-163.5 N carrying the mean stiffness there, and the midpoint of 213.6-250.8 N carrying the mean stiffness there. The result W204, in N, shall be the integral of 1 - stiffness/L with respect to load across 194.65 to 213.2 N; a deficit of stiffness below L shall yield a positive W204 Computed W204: 2.1 N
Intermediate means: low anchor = 6.46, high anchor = 6.26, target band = 5.62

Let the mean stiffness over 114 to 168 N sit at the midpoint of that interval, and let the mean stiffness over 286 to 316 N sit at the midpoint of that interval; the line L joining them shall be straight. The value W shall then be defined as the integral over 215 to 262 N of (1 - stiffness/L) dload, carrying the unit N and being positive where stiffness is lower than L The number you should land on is 1.9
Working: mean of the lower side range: 6.41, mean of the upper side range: 6.59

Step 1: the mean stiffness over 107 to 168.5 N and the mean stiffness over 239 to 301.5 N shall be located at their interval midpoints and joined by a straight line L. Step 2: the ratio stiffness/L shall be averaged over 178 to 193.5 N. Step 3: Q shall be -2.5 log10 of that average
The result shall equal 0.044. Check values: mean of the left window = 6.41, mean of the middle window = 6.2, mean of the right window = 6.54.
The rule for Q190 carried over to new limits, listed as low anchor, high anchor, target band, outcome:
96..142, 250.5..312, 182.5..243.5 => 4.16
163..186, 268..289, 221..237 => -0.50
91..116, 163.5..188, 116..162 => -1.17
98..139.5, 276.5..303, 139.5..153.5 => -0.81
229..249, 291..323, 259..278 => -0.95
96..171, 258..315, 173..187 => 1.32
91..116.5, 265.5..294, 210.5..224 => 2.42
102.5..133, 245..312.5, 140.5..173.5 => -0.16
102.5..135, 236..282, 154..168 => 0.23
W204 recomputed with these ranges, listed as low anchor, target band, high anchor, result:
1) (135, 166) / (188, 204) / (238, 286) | 0.3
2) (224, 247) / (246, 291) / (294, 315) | -0.6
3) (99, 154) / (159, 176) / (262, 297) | 1.2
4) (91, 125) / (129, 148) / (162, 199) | 0.1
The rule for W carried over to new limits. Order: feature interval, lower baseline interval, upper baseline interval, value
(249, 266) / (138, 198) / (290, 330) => 0.18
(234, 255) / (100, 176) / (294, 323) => 0.45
